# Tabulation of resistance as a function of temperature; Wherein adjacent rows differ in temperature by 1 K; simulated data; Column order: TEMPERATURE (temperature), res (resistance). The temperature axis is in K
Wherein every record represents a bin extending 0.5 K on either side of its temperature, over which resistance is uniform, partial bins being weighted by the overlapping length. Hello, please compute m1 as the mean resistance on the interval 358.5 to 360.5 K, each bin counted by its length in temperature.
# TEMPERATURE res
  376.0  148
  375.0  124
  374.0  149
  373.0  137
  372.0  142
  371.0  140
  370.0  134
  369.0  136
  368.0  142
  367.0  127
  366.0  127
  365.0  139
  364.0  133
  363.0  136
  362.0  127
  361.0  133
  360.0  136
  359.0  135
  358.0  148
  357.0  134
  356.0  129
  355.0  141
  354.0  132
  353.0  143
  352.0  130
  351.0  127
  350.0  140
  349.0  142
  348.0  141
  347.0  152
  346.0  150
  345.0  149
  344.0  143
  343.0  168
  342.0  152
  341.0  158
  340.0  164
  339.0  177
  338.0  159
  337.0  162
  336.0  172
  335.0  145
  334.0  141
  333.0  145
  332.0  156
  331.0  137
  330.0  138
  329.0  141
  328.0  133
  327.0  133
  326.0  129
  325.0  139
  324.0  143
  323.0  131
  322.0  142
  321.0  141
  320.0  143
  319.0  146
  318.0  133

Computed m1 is 136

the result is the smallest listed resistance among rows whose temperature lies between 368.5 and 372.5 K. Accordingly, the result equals 134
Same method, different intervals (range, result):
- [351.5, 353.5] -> 130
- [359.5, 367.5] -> 127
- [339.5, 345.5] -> 143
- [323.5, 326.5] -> 129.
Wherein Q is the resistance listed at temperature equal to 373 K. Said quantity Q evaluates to 137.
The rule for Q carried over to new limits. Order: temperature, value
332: 156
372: 142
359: 135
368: 142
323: 131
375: 124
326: 129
